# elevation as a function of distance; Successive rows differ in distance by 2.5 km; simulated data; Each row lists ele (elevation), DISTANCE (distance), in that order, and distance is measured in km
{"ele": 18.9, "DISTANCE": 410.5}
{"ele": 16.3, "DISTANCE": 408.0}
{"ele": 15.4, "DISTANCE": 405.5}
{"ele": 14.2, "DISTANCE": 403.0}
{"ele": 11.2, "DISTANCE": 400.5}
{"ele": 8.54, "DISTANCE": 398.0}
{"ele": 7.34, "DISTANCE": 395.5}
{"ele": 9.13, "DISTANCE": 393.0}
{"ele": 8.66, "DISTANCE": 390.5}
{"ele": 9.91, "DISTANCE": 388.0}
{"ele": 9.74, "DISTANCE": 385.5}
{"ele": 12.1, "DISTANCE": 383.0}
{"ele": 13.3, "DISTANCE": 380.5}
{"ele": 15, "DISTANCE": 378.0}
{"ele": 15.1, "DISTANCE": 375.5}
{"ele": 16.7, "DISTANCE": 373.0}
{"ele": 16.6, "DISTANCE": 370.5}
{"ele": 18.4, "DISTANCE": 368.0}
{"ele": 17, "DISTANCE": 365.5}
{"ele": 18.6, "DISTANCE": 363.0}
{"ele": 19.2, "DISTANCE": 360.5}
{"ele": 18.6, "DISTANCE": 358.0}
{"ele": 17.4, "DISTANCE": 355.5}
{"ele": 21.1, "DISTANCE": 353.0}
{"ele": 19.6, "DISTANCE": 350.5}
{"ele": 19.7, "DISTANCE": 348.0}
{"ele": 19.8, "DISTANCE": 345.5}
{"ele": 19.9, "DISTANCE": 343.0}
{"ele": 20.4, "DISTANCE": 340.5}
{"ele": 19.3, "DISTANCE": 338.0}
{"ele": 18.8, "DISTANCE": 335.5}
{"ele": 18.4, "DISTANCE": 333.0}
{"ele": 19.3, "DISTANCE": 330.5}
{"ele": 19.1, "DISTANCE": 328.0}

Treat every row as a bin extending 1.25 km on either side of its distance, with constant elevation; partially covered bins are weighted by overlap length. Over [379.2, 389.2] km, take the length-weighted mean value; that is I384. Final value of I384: 11.3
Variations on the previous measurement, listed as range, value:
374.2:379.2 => 15.1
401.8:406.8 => 14.8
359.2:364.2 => 18.9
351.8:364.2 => 19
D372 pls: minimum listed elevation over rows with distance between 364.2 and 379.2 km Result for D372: 15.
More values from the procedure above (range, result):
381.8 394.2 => 8.66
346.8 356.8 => 17.4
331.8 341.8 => 18.4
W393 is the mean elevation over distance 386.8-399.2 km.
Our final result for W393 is 8.71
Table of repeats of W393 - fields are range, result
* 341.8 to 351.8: 19.8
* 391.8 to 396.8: 8.23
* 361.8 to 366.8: 17.8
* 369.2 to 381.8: 15.3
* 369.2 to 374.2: 16.7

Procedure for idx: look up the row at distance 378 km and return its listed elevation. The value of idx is 15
